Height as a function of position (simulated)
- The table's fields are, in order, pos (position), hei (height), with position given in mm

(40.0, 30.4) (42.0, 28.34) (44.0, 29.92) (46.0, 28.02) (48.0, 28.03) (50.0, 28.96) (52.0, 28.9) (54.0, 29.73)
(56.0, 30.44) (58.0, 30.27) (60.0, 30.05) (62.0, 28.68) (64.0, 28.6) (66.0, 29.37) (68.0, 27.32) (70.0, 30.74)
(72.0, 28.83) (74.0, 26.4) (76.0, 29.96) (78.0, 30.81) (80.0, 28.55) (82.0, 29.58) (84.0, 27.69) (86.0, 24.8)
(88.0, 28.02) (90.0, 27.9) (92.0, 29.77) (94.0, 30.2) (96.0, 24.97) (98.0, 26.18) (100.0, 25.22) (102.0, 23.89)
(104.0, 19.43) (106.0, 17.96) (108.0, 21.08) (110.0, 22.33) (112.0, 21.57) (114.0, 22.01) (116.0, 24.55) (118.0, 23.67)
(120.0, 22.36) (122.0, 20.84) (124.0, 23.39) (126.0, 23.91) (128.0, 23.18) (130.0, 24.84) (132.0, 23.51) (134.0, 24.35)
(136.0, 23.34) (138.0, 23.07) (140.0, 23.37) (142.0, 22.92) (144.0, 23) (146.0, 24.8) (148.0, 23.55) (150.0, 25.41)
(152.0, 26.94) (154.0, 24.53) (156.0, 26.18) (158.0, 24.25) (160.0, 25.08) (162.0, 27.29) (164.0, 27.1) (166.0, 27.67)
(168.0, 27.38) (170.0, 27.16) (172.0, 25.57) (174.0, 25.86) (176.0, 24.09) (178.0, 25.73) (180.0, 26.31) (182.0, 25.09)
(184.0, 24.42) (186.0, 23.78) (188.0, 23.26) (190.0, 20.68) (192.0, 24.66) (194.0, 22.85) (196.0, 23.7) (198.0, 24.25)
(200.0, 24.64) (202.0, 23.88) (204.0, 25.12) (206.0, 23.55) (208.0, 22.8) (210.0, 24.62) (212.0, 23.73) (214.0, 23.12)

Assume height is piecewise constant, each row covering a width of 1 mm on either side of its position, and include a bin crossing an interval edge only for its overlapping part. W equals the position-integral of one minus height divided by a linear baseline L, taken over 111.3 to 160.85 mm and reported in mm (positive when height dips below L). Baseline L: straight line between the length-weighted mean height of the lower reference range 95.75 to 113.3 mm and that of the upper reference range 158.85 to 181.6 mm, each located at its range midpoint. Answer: 0.9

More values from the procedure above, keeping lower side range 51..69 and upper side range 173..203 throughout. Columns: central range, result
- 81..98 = 0.20 mm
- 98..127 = 5.07 mm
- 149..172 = -0.87 mm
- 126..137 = 1.08 mm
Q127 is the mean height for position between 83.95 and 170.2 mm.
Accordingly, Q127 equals 24.5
